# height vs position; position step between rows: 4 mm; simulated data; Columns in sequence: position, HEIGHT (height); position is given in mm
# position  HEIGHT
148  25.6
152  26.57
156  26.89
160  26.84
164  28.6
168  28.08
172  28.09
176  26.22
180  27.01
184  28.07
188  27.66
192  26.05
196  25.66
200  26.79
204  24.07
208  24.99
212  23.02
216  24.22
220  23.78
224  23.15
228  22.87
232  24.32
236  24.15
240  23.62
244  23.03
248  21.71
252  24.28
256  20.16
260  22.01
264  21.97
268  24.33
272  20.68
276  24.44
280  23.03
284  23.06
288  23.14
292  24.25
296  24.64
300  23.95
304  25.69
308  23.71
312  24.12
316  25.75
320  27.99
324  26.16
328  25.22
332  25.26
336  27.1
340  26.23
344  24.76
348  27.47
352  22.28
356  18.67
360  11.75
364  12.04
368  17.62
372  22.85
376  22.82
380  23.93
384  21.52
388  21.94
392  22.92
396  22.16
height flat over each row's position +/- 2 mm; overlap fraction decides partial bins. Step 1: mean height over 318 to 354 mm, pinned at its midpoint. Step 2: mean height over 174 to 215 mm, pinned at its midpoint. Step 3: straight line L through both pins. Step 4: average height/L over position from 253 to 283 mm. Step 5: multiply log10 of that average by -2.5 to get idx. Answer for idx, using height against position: 0.15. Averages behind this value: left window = 25.9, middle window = 22.5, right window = 25.8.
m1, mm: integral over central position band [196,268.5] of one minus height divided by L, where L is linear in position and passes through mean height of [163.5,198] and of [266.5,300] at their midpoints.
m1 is 5.2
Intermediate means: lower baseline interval 27.2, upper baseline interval 23.5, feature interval 23.5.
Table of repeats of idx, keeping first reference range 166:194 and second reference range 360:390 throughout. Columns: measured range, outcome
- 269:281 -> 0.039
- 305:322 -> -0.148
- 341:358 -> -0.130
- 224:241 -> 0.072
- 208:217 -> 0.096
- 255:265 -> 0.133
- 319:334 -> -0.198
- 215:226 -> 0.092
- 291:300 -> -0.068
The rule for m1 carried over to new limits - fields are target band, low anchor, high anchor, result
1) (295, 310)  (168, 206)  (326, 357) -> 0.5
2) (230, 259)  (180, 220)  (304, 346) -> 2.9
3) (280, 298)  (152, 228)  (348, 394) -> -0.7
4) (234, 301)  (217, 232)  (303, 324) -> 3.8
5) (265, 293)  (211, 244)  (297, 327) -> 1.7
